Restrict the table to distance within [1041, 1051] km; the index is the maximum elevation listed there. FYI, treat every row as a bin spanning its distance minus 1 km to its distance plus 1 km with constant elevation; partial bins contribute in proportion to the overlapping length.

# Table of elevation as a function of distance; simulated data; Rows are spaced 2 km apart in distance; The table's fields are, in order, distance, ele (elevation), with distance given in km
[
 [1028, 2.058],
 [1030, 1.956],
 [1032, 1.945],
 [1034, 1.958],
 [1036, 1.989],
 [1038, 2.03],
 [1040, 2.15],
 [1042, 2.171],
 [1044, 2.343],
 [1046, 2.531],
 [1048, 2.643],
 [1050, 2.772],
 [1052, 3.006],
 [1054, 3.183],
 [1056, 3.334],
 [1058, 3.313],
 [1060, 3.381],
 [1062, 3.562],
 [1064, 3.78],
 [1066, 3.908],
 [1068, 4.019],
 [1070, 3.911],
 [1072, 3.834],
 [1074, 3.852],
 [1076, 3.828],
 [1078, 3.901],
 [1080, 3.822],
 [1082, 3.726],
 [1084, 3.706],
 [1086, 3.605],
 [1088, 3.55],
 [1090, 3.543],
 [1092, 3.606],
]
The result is 2.772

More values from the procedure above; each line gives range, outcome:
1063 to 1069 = 4.019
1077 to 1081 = 3.901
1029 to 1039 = 2.03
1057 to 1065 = 3.78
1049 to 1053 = 3.006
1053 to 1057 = 3.334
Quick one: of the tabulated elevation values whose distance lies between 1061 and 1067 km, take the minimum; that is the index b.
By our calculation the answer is 3.562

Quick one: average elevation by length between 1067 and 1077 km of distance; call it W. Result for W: 3.89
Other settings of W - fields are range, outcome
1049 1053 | 2.89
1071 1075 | 3.84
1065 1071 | 3.95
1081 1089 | 3.65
